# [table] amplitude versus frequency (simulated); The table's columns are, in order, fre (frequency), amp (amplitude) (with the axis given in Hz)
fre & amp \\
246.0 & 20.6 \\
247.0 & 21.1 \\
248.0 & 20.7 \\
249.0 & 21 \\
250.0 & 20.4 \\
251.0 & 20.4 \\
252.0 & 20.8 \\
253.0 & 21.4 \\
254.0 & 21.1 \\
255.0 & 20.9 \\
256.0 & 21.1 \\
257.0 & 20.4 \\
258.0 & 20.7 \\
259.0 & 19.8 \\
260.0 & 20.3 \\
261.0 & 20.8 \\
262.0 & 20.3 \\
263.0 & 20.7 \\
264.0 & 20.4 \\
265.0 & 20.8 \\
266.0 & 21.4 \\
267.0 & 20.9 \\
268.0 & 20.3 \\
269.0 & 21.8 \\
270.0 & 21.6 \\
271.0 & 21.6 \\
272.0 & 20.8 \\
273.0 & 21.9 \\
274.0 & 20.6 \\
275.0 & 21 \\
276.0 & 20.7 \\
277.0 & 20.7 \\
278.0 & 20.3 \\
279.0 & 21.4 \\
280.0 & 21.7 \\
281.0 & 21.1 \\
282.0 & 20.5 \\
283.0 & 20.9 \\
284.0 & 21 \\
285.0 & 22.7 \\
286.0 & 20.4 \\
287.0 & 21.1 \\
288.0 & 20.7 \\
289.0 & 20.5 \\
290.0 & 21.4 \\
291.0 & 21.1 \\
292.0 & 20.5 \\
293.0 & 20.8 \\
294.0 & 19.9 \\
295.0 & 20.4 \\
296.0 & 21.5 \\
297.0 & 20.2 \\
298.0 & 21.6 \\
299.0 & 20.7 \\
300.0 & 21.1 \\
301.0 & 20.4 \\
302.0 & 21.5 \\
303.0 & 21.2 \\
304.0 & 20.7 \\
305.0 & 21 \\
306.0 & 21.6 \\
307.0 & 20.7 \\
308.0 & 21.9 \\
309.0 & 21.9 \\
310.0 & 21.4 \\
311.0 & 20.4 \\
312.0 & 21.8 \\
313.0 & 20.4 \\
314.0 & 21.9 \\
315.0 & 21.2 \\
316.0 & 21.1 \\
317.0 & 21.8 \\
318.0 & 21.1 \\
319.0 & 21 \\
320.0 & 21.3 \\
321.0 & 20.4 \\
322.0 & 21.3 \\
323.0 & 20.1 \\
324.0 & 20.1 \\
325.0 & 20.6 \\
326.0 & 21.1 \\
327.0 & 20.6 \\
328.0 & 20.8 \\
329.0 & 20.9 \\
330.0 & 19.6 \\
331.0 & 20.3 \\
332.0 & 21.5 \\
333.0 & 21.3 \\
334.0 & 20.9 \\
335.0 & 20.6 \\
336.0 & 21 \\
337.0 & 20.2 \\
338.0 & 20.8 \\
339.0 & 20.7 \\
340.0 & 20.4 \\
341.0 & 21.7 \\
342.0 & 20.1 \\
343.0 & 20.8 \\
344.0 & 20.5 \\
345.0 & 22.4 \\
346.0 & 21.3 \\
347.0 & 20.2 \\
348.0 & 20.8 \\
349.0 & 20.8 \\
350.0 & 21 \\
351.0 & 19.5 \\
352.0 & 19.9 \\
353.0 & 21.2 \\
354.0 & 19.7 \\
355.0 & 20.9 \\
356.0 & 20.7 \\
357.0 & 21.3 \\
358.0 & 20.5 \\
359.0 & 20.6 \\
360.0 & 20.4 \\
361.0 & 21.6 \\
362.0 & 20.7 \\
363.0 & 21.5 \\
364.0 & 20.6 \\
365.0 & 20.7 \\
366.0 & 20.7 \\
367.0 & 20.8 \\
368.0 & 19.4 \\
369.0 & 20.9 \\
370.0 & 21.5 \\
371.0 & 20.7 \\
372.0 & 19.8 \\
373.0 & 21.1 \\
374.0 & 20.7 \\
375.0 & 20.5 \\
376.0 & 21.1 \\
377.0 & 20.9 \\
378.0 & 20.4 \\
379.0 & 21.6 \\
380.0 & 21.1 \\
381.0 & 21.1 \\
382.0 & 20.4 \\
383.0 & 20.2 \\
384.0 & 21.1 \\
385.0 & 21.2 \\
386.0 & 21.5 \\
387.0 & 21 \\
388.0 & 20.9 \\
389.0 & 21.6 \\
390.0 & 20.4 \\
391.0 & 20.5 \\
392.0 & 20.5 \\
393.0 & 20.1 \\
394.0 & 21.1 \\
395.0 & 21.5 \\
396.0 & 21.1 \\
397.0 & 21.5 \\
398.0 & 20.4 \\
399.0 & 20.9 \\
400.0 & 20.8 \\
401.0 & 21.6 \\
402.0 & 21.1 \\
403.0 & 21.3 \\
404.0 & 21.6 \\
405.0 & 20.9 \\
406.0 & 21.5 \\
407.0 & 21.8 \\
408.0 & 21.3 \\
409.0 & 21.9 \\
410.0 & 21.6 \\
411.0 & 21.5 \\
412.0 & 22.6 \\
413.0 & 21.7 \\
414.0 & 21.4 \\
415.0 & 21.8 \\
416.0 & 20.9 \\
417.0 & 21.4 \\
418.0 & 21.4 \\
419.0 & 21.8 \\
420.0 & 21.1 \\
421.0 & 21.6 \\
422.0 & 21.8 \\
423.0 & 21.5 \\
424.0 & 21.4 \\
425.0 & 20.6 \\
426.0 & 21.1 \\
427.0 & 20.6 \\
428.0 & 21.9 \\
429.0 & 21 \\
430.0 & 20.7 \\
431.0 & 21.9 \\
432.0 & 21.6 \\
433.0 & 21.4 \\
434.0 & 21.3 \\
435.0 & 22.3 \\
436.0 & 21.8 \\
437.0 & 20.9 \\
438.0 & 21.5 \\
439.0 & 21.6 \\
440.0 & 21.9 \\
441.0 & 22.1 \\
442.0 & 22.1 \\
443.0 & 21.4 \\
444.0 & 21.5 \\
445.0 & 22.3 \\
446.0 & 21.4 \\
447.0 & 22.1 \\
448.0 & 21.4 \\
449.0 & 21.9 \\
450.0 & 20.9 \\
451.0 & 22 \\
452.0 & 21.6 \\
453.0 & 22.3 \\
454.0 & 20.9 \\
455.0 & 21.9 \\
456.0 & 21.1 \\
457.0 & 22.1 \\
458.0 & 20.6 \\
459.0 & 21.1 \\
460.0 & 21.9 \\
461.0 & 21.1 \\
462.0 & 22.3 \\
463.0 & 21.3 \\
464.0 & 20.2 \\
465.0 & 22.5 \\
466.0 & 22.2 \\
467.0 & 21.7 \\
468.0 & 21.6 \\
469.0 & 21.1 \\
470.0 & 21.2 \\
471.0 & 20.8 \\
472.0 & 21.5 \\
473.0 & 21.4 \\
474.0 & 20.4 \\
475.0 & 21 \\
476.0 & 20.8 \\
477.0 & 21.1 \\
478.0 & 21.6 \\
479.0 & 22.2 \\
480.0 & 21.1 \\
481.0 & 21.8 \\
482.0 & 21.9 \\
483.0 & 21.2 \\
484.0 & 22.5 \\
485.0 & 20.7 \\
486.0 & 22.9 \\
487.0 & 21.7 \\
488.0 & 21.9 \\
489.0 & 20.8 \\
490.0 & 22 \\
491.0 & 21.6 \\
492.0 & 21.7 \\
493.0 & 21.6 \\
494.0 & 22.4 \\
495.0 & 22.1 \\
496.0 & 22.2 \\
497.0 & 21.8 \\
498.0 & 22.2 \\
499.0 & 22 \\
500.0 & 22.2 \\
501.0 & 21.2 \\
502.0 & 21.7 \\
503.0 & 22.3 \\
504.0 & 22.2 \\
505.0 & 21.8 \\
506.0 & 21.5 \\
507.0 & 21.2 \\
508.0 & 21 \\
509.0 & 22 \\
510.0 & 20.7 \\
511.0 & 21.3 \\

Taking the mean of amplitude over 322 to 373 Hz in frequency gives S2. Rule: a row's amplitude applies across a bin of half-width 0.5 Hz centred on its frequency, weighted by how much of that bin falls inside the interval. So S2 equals 20.7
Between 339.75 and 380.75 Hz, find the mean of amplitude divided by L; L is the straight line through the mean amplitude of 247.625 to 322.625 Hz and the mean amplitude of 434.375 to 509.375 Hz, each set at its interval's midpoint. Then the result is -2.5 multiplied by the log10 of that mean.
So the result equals 0.02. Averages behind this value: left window 21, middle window 20.8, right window 21.6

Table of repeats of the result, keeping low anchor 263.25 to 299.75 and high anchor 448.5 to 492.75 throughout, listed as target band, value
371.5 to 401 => 0.02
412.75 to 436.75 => 0.00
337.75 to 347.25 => 0.01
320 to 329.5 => 0.02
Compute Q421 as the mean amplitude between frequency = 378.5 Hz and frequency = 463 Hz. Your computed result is 21.4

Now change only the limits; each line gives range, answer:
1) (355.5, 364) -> 20.9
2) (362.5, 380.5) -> 20.8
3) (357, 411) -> 21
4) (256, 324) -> 21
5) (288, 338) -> 20.9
